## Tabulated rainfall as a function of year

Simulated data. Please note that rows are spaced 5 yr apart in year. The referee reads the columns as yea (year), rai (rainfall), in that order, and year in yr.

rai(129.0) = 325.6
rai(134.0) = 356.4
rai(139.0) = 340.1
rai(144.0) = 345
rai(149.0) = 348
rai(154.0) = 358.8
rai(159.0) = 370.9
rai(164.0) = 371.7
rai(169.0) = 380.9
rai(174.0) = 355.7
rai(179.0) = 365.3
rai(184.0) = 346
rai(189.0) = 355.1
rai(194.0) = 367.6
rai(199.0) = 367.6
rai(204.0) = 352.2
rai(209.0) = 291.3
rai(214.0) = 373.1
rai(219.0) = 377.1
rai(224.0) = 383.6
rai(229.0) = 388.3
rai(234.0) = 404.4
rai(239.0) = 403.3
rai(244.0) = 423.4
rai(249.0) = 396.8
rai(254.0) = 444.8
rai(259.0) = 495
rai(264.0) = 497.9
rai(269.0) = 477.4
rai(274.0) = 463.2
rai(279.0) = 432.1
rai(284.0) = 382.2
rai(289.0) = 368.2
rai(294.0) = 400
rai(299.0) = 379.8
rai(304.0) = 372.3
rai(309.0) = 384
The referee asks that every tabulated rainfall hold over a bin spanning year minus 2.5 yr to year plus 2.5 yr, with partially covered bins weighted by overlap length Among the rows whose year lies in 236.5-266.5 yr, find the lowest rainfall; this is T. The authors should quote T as 396.8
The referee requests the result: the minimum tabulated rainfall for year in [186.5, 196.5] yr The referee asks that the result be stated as 355.1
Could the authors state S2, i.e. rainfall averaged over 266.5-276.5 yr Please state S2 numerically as 470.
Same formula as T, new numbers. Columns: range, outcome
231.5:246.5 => 403.3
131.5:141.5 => 340.1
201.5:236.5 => 291.3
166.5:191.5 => 346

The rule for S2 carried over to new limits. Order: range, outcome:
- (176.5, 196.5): 358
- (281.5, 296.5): 383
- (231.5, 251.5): 407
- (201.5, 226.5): 355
